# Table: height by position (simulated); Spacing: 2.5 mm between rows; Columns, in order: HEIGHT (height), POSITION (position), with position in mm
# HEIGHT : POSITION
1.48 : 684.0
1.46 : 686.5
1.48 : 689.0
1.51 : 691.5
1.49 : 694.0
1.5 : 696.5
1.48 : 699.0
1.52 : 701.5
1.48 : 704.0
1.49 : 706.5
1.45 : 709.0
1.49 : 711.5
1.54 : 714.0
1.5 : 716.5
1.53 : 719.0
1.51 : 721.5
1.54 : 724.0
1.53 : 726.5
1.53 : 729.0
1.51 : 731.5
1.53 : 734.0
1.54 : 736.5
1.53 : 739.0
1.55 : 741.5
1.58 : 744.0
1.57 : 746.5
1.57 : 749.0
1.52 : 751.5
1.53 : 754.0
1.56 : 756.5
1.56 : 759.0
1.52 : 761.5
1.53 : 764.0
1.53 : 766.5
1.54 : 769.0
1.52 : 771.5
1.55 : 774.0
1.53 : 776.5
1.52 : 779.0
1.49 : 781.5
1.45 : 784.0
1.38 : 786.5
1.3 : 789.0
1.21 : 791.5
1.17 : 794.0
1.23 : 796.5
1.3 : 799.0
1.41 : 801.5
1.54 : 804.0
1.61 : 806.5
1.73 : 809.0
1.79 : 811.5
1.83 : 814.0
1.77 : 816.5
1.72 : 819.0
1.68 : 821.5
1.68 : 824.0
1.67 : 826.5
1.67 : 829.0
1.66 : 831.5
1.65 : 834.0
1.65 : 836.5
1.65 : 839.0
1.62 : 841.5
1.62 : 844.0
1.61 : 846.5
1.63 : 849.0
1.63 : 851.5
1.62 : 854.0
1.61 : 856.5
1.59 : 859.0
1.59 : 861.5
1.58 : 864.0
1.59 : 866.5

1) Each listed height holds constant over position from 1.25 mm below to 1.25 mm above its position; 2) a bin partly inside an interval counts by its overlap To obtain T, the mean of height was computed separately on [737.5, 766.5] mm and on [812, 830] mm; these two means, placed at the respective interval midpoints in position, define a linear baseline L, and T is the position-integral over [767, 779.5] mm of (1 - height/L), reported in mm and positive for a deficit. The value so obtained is 0.5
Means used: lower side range 1.55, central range 1.53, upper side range 1.72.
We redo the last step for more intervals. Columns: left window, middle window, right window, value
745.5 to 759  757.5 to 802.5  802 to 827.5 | 5.04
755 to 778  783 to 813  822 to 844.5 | 3.09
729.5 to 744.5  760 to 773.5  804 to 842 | 0.51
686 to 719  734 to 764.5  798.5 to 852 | 0.11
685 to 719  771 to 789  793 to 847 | 1.03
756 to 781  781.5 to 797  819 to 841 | 2.64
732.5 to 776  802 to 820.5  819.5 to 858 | -1.02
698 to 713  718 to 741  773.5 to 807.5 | -1.04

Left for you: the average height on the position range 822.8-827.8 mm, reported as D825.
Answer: 1.67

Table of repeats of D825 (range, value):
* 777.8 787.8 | 1.46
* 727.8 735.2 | 1.52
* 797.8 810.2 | 1.52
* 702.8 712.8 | 1.48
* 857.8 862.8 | 1.59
